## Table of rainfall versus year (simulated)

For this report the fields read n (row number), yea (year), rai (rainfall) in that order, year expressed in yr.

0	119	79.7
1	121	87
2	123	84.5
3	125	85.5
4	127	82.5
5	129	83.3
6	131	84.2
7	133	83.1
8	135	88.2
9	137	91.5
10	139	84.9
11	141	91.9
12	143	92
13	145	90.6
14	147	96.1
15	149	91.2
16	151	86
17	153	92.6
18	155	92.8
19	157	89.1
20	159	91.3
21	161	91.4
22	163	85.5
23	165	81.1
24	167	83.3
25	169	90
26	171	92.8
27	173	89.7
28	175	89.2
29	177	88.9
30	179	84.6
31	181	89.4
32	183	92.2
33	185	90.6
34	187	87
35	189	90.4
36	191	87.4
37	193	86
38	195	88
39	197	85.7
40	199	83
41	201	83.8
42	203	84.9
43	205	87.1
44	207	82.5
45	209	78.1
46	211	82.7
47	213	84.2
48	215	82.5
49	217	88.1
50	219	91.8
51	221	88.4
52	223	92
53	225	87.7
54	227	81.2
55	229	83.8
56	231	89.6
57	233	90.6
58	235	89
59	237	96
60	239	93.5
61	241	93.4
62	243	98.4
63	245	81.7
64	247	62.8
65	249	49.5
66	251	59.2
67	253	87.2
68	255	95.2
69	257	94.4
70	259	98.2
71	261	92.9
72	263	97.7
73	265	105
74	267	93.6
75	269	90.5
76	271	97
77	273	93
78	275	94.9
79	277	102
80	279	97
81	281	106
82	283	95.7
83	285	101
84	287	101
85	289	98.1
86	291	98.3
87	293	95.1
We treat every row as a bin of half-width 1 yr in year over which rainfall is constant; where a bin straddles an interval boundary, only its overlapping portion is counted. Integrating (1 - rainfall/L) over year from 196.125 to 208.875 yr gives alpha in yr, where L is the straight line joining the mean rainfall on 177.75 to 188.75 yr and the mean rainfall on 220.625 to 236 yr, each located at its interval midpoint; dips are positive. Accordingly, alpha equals 0.6 yr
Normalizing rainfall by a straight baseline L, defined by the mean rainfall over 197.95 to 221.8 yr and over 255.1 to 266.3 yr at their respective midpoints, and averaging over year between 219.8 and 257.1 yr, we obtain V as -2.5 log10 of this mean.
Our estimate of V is 0.08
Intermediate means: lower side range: 84.7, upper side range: 97.3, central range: 84.7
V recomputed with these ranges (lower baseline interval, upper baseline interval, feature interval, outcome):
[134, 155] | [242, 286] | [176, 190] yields 0.02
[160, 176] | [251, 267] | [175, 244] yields 0.03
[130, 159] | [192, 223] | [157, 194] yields -0.01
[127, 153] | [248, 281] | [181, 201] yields 0.02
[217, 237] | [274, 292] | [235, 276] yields 0.06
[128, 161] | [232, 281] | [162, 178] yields 0.02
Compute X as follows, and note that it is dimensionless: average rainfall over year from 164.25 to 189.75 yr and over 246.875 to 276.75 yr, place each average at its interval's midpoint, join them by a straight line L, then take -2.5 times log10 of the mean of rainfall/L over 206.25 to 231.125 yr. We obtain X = 0.04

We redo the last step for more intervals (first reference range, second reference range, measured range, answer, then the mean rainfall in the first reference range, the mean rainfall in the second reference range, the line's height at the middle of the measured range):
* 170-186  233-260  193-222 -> 0.031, 89.7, 84.7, 87.5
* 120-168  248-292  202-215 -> 0.092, 87.9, 93.1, 90.5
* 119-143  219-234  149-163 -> -0.045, 86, 87.9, 86.5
